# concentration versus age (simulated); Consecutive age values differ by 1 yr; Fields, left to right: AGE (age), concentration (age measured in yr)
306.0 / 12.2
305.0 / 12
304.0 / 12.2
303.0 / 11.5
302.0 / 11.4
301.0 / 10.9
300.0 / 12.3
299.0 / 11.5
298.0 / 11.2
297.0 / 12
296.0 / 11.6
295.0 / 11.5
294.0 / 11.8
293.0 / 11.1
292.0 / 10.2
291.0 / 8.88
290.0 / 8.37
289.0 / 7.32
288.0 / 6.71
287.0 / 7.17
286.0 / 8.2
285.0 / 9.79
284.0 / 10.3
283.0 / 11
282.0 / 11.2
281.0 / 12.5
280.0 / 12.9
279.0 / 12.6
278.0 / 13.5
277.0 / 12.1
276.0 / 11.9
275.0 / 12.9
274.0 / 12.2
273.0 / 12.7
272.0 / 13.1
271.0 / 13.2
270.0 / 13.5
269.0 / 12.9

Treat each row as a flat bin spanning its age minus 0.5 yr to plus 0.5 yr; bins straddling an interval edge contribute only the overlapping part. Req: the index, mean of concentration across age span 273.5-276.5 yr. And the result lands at 12.3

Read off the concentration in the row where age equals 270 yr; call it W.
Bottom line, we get 13.5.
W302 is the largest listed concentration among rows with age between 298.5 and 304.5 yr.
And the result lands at 12.3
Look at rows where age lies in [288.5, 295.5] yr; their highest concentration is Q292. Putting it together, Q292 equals 11.8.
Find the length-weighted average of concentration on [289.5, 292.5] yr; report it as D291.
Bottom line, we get 9.15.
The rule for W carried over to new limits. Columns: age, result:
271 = 13.2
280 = 12.9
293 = 11.1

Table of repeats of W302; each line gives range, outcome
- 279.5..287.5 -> 12.9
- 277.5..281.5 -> 13.5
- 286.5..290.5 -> 8.37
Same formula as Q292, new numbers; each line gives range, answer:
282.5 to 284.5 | 11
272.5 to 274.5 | 12.7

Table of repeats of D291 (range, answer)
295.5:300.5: 11.7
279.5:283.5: 11.9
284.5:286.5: 8.99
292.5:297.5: 11.6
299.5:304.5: 11.7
